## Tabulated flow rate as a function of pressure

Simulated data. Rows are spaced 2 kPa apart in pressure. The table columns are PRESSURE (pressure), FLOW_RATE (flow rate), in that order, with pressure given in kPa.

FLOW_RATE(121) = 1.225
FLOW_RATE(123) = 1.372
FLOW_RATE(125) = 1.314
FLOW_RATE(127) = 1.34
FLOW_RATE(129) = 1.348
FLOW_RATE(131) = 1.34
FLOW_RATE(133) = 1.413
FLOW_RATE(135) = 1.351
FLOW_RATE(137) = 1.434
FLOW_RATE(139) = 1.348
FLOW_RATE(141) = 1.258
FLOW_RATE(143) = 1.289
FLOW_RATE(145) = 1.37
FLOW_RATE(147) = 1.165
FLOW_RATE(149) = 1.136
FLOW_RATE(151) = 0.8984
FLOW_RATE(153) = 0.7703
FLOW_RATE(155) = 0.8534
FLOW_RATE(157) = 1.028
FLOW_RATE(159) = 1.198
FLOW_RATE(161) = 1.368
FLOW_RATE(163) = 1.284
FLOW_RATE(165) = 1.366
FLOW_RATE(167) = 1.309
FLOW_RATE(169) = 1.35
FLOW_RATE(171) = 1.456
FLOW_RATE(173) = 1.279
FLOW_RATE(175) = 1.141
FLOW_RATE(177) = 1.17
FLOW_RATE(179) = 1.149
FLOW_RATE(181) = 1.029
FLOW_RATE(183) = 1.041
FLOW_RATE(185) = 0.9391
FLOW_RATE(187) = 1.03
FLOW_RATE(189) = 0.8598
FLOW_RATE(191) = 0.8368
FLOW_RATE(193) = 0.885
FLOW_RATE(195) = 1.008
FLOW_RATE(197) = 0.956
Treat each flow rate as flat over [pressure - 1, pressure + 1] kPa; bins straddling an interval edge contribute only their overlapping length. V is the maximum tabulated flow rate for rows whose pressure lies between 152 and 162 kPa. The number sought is 1.368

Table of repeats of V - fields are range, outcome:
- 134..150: 1.434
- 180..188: 1.041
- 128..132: 1.348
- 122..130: 1.372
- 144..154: 1.37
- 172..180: 1.279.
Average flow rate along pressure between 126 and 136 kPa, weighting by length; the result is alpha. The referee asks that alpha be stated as 1.36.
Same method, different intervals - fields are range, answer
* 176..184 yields 1.1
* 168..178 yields 1.28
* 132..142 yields 1.36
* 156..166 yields 1.25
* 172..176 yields 1.21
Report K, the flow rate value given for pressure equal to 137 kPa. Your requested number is 1.434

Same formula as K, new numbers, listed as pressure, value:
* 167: 1.309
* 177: 1.17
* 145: 1.37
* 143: 1.289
